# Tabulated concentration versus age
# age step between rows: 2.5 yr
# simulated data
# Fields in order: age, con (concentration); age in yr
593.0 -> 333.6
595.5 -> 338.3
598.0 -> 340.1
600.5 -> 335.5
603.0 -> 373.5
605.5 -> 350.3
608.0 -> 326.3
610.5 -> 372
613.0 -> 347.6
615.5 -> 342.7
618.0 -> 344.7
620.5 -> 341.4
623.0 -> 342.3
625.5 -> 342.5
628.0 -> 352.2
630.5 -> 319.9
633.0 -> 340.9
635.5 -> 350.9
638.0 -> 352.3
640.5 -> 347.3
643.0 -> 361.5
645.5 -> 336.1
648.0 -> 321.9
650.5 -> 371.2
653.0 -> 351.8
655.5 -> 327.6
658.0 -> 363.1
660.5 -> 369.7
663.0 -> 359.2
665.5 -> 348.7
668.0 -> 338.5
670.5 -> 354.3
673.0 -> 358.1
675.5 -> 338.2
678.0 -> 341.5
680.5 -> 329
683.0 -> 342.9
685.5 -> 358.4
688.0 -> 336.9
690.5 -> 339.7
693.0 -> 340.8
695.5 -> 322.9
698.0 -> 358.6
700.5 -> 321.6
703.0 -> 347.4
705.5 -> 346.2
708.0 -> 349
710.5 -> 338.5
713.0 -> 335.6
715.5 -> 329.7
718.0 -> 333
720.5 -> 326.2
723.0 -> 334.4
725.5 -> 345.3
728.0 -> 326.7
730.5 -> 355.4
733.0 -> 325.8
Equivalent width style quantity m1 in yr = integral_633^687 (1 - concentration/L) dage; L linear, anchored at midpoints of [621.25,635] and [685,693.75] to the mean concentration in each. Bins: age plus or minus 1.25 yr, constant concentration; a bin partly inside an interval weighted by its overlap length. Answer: -1.1 yr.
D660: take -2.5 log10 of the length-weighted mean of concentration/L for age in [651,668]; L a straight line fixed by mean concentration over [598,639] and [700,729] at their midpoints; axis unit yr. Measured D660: -0.04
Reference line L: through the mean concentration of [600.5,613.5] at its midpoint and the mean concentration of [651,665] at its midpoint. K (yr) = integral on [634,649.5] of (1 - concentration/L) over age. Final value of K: 0.4 yr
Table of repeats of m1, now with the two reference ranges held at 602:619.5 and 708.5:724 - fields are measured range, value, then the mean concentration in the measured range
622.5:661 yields -0.12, 347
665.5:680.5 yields -0.19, 345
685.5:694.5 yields -0.09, 341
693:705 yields -0.07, 338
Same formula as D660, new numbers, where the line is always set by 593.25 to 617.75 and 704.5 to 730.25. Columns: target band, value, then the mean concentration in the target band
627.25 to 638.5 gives 0.007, 342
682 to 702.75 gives -0.004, 341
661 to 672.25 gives -0.032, 352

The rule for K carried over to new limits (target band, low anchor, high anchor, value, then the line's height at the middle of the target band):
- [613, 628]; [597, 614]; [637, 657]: 0.19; 348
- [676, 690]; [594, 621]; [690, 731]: -0.05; 340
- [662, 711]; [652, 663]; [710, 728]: 0.13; 344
